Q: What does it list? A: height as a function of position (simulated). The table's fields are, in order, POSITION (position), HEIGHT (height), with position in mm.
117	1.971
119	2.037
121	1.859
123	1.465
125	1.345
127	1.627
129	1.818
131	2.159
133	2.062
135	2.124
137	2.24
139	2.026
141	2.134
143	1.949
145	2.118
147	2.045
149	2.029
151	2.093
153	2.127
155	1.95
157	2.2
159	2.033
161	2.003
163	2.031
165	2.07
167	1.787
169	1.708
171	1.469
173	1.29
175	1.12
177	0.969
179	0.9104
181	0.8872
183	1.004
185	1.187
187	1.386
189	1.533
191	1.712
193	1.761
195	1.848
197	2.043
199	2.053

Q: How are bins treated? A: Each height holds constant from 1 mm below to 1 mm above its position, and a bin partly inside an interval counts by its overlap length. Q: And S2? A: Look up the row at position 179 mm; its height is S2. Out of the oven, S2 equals 0.9104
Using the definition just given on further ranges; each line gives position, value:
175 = 1.12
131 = 2.159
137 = 2.24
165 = 2.07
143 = 1.949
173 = 1.29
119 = 2.037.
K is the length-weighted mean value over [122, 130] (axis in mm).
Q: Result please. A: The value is 1.56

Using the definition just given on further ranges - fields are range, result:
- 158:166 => 2.03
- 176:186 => 0.992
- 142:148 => 2.04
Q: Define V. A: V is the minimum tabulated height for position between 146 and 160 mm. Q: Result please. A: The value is 1.95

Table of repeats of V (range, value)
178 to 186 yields 0.8872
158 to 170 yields 1.708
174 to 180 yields 0.9104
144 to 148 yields 2.045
